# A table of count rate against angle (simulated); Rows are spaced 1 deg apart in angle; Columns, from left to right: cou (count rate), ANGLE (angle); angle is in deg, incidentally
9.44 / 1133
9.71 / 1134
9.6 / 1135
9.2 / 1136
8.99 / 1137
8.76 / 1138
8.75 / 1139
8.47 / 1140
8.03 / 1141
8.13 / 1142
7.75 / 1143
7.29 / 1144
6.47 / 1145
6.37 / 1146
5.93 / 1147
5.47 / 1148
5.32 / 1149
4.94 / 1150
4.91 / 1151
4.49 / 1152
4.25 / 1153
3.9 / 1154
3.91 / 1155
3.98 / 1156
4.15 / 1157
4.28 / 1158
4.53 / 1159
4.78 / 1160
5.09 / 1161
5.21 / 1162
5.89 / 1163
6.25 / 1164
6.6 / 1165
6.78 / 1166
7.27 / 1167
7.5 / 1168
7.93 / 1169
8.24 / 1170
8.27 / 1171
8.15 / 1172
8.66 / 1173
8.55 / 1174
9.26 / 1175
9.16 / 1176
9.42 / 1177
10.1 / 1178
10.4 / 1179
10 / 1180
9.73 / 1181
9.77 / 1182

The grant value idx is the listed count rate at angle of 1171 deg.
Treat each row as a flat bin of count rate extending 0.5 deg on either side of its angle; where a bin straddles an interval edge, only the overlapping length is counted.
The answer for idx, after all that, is 8.27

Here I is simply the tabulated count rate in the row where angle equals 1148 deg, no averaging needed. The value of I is 5.47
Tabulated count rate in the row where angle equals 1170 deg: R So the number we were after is 8.24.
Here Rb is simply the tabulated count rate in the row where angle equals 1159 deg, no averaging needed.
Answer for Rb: 4.53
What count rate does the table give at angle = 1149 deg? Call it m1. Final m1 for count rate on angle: 5.32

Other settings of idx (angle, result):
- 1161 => 5.09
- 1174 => 8.55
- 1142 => 8.13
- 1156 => 3.98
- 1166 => 6.78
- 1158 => 4.28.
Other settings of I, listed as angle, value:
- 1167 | 7.27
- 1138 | 8.76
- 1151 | 4.91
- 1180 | 10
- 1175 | 9.26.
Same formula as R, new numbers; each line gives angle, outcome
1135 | 9.6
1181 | 9.73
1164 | 6.25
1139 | 8.75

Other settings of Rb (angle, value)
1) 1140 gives 8.47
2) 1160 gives 4.78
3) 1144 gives 7.29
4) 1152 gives 4.49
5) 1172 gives 8.15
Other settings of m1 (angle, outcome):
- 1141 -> 8.03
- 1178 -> 10.1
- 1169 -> 7.93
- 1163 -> 5.89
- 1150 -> 4.94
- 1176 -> 9.16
